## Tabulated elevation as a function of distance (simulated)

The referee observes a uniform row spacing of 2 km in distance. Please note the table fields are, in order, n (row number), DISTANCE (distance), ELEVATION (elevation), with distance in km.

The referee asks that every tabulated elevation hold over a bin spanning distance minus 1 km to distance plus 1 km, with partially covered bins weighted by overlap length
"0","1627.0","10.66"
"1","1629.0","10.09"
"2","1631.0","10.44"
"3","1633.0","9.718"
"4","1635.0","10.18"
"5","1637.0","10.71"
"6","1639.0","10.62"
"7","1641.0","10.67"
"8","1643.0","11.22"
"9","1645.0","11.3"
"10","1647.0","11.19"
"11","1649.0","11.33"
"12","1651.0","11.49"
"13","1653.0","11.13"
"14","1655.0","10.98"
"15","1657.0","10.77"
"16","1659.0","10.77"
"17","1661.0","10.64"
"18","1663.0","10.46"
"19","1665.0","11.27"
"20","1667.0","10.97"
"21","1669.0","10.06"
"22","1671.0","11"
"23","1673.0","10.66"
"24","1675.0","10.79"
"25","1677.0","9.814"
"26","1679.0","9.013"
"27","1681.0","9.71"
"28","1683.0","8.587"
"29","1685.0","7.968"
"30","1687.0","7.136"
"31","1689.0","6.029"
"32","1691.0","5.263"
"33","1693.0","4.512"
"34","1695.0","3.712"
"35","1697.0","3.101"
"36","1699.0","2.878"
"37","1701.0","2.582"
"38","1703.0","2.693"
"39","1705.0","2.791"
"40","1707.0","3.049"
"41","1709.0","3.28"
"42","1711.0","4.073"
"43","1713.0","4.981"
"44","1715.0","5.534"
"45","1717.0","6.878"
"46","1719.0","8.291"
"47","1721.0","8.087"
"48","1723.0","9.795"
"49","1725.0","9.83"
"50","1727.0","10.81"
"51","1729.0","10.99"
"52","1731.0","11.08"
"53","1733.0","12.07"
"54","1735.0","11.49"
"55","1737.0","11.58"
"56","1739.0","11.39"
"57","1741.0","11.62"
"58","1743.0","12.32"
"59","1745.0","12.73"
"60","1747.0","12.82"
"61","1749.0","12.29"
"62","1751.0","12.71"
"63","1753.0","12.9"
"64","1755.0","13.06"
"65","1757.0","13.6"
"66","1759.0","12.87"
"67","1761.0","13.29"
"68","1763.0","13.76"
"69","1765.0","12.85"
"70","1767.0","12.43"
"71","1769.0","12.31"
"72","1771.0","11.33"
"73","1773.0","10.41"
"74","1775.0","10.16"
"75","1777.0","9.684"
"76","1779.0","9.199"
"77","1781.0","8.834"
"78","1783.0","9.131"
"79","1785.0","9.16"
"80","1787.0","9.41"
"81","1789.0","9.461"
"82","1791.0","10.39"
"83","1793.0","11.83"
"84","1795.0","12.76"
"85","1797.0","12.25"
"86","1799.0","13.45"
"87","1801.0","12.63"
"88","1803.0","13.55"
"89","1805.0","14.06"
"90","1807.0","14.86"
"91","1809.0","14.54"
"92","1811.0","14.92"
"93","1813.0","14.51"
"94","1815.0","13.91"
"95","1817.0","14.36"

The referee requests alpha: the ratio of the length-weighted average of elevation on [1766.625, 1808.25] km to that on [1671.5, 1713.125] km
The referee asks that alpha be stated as 1.91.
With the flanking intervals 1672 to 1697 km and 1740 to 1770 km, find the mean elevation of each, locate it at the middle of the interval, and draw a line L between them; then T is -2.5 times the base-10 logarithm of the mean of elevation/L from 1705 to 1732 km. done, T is 0.38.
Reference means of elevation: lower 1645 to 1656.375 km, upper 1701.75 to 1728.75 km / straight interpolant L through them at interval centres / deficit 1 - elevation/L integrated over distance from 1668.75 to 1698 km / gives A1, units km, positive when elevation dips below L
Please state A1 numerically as 3.7 km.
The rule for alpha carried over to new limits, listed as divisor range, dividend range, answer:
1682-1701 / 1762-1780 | 2.14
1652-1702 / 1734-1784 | 1.40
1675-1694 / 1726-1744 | 1.49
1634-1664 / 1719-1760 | 1.07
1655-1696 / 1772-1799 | 1.15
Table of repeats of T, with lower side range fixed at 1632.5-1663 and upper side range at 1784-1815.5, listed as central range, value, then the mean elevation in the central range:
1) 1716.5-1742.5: 0.14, 10.4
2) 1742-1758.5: -0.07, 12.8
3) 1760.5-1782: 0.09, 11.2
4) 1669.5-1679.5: 0.09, 10.3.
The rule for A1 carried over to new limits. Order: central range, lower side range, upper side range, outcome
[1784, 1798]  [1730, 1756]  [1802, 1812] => 3.1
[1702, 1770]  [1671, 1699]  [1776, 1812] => -3.0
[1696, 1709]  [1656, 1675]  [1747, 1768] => 9.8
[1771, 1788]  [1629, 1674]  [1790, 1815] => 4.4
